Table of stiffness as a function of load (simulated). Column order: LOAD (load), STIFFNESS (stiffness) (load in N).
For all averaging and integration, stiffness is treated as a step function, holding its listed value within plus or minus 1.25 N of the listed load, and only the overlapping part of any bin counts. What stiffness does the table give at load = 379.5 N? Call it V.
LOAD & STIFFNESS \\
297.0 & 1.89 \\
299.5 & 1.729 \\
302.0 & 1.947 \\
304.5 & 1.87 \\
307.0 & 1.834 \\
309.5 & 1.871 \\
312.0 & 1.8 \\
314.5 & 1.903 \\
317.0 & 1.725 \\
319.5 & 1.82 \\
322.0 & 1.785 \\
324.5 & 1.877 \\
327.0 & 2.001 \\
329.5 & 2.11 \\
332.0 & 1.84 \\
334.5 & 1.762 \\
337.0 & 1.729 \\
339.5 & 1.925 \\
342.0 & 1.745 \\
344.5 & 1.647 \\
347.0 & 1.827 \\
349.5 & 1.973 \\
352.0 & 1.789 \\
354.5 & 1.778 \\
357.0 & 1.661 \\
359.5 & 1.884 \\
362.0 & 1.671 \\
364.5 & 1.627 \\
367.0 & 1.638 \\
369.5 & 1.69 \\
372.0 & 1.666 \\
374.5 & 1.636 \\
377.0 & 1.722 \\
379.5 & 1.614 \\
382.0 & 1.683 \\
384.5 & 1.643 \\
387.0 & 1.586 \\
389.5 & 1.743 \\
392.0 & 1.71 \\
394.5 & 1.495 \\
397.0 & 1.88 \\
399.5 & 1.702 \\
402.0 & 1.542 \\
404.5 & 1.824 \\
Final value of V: 1.614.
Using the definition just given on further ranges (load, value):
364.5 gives 1.627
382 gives 1.683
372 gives 1.666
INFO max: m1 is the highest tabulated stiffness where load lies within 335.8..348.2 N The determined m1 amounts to 1.925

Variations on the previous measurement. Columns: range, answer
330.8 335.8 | 1.84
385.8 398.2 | 1.88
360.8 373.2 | 1.69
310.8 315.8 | 1.903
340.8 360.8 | 1.973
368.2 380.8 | 1.722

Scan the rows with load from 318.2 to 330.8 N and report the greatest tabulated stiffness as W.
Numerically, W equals 2.11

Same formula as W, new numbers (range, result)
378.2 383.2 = 1.683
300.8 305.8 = 1.947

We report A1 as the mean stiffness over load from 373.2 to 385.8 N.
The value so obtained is 1.66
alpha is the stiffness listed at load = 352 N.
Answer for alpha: 1.789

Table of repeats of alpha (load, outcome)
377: 1.722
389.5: 1.743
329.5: 2.11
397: 1.88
